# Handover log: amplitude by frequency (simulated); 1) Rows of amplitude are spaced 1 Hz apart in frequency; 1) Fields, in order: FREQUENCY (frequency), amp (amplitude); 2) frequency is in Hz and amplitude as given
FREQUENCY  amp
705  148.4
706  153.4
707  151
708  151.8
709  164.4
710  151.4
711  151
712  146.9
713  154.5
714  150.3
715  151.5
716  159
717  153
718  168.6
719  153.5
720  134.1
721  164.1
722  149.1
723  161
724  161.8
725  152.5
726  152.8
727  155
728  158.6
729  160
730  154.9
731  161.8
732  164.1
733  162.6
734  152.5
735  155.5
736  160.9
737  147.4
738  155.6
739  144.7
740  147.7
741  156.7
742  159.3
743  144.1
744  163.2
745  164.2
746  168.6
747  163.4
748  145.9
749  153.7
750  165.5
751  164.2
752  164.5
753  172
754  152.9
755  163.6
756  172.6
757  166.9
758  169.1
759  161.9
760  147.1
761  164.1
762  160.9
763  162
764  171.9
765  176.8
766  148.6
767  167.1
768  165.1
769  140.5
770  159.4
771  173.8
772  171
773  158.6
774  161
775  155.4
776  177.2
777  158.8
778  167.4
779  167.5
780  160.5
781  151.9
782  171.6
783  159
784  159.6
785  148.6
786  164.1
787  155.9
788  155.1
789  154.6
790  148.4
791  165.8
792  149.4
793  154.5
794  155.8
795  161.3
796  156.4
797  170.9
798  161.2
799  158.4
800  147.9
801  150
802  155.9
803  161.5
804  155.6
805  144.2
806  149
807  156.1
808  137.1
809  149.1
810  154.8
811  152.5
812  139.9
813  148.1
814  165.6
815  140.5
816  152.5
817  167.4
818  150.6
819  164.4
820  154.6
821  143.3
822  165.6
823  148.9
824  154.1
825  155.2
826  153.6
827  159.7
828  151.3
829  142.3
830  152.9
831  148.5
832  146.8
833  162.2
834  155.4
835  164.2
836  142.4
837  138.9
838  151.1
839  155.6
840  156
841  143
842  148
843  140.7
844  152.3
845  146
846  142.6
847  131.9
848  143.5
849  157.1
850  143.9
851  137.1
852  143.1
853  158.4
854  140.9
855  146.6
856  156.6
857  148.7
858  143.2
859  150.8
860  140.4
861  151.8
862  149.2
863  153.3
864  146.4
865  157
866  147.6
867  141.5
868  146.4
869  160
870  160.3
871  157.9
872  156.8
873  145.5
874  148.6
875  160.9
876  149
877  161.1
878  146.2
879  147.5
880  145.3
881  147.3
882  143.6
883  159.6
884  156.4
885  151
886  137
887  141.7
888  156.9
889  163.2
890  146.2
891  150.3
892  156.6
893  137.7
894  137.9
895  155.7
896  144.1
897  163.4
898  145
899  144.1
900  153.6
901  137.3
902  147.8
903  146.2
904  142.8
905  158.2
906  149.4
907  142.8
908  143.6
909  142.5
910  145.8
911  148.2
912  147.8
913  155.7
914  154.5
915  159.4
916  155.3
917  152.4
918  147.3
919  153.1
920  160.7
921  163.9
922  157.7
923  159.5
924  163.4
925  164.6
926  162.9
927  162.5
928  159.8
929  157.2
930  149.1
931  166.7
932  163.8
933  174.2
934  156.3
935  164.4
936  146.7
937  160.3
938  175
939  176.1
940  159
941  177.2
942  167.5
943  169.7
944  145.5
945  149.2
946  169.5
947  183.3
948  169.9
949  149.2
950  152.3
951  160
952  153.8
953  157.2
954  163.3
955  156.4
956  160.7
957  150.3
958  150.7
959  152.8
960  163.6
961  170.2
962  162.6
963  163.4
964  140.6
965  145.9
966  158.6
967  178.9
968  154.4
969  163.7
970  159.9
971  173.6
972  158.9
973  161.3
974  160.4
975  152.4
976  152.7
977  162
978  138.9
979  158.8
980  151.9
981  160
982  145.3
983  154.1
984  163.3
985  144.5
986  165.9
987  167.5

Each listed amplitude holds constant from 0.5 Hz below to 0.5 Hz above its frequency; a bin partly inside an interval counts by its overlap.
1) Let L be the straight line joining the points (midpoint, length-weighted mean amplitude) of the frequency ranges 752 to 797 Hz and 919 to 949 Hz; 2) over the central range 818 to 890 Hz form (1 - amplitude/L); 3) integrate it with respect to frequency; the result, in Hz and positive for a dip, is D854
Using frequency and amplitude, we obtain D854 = 5.2 Hz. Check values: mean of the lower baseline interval 161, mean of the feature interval 150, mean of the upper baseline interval 163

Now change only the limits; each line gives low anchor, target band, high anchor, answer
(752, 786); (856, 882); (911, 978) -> 1.7 Hz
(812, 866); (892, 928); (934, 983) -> 0.9 Hz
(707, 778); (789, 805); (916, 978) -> 0.3 Hz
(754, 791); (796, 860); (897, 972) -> 3.7 Hz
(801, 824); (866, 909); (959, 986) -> 1.5 Hz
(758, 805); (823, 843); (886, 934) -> 0.7 Hz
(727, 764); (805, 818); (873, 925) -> 0.4 Hz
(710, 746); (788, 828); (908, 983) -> 0.6 Hz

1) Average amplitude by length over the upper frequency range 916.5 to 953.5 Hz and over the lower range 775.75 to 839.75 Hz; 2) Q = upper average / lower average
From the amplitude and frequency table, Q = 1.04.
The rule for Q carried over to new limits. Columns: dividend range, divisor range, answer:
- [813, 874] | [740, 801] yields 0.94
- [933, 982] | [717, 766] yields 1.01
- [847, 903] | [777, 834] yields 0.96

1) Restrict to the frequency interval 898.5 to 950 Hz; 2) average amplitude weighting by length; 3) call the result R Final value 157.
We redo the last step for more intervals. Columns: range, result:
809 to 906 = 150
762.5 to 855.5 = 154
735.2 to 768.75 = 160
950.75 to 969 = 158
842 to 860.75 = 146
